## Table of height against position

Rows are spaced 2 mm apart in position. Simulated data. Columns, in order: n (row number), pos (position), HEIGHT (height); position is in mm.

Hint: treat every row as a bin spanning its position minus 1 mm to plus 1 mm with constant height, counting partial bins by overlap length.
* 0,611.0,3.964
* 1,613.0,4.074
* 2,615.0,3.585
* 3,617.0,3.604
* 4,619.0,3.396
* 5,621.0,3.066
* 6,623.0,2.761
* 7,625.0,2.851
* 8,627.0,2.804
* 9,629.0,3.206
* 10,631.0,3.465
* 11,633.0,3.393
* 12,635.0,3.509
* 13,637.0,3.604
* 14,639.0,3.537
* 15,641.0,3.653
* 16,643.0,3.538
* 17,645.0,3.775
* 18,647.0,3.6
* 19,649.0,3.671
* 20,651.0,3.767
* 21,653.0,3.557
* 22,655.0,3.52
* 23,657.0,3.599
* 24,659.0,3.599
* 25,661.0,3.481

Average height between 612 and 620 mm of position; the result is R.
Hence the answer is 3.66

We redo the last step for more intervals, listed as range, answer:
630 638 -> 3.49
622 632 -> 3.02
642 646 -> 3.66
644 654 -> 3.67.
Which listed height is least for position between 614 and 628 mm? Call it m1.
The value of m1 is 2.761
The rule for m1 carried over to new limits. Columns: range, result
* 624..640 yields 2.804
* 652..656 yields 3.52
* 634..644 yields 3.509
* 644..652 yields 3.6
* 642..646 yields 3.538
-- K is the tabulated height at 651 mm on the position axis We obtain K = 3.767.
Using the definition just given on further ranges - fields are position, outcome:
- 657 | 3.599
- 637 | 3.604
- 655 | 3.52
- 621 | 3.066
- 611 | 3.964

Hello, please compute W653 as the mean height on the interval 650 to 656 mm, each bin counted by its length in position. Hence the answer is 3.61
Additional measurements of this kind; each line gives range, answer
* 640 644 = 3.6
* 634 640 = 3.55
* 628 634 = 3.35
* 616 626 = 3.14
